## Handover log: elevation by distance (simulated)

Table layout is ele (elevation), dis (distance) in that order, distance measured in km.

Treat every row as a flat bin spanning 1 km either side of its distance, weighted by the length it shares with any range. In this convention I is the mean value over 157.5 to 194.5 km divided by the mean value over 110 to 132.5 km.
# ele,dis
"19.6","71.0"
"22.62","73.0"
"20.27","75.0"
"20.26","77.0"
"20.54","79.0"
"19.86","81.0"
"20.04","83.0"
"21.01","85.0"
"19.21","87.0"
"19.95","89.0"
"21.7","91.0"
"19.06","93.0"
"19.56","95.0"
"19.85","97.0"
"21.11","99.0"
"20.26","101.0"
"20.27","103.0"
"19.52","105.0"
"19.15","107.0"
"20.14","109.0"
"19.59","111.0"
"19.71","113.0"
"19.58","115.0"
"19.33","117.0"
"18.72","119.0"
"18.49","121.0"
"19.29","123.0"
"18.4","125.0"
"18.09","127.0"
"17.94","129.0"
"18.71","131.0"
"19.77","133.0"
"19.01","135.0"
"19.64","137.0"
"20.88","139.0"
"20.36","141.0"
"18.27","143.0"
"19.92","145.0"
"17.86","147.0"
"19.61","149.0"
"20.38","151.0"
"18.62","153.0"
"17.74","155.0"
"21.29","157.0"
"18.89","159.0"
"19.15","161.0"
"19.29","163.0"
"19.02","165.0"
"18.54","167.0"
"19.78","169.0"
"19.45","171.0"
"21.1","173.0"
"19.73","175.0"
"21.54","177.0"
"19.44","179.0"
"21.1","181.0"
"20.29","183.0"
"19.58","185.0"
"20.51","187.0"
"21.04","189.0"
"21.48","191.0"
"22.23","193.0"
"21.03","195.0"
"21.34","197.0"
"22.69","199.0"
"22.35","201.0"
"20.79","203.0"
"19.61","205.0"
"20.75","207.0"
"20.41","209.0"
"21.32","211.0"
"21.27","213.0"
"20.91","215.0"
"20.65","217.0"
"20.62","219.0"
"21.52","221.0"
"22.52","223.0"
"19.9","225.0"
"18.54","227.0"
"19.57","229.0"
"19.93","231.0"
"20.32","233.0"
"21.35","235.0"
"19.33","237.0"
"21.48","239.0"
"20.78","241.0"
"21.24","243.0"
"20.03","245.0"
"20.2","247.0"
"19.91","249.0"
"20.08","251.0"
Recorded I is 1.07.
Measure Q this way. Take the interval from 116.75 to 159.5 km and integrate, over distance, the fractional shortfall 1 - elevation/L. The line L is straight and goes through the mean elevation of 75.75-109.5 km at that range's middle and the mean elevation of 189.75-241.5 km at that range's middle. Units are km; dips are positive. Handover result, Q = 2.6 km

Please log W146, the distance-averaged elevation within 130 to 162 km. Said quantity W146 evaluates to 19.4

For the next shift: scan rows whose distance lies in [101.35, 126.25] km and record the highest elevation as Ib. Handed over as 20.27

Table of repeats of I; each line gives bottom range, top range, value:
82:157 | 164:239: 1.06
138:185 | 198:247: 1.05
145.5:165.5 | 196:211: 1.10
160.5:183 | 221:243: 1.03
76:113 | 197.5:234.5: 1.04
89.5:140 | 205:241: 1.05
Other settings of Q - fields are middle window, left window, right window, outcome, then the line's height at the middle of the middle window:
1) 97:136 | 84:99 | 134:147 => 1.0 km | 19.8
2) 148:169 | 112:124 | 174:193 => 0.8 km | 20.1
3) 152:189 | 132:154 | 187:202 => 1.6 km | 20.6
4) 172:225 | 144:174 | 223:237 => -3.2 km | 19.8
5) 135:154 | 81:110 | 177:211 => 0.9 km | 20.5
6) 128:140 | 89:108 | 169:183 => 0.5 km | 20.2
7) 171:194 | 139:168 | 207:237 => -1.0 km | 19.8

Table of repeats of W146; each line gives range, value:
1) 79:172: 19.5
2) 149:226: 20.5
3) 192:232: 20.9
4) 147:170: 19.2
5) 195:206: 21.3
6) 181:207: 21.1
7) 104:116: 19.6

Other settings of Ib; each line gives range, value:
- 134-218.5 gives 22.69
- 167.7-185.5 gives 21.54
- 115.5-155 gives 20.88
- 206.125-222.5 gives 21.52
